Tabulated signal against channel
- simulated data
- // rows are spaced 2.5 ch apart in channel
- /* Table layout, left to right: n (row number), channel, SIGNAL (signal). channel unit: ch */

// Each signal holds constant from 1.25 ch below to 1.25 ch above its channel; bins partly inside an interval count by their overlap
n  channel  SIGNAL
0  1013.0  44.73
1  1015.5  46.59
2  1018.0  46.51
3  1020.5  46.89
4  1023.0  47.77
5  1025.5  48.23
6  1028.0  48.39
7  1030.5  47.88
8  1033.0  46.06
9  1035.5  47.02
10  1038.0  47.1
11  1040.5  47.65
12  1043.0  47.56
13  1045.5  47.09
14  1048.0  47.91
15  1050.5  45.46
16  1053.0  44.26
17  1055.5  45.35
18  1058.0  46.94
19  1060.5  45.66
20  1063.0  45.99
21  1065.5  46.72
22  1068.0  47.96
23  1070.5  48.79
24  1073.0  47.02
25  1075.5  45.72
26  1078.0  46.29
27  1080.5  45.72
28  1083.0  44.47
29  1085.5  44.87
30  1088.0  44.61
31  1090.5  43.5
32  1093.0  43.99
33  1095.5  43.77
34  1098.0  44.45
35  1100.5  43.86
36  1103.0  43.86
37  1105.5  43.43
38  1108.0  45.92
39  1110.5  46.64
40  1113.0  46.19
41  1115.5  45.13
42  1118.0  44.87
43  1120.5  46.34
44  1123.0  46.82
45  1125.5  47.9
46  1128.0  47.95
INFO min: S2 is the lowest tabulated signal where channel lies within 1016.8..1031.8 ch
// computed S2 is 46.51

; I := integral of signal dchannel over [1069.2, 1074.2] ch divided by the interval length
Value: 47.9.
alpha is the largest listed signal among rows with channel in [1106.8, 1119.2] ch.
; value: 46.64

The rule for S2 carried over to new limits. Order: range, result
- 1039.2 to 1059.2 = 44.26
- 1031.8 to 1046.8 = 46.06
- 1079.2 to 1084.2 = 44.47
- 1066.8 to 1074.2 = 47.02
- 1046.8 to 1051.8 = 45.46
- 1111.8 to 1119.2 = 44.87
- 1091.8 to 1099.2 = 43.77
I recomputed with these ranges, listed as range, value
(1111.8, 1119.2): 45.4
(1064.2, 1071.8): 47.8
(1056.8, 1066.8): 46.3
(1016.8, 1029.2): 47.6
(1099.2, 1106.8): 43.7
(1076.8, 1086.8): 45.3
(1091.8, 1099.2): 44.1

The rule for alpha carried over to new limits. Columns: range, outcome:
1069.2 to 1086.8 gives 48.79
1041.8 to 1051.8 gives 47.91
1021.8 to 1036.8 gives 48.39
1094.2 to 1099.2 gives 44.45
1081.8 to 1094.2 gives 44.87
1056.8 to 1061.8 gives 46.94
